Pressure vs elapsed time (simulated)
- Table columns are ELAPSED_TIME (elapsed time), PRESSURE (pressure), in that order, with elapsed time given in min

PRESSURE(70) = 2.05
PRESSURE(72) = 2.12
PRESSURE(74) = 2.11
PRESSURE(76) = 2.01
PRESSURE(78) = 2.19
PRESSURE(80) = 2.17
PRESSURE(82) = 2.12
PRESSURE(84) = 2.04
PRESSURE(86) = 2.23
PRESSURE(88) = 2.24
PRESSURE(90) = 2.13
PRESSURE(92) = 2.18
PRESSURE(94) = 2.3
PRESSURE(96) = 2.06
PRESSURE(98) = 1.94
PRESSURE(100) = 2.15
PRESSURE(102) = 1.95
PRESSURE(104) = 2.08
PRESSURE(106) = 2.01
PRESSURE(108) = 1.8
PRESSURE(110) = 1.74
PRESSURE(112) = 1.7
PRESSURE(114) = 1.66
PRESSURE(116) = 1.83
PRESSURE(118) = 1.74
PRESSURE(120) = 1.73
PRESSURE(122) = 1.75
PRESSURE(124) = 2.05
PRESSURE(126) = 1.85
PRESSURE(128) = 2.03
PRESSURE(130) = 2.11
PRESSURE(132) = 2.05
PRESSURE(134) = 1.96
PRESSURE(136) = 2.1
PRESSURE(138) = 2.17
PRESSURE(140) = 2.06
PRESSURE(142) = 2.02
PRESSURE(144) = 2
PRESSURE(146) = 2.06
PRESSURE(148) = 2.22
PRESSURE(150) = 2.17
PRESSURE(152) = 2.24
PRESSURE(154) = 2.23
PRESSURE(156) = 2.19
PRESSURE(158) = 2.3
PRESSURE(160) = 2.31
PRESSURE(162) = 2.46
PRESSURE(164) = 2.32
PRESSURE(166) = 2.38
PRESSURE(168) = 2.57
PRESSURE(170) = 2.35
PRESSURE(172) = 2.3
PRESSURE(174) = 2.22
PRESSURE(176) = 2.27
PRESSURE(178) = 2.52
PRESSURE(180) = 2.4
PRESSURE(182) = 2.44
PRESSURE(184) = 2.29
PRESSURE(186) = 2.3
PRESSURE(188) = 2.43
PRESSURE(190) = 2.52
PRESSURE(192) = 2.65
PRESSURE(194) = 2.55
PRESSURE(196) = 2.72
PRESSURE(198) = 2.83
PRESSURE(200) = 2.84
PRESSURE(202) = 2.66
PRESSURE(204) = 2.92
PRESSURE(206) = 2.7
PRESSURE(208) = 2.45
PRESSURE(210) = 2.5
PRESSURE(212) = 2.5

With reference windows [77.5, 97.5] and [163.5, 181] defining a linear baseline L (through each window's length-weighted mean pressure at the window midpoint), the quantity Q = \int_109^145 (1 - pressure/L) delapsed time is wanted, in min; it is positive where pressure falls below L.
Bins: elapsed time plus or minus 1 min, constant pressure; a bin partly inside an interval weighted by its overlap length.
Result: 5.4 min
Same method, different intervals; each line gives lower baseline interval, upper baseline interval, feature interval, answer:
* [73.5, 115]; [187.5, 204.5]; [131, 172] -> 3.3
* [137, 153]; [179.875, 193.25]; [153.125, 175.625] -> -0.6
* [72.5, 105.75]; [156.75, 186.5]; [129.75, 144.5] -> 1.3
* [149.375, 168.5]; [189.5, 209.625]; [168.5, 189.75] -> 1.1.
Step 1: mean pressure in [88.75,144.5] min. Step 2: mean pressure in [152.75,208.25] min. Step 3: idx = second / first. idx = 1.25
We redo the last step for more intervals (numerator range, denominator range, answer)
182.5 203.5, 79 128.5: 1.31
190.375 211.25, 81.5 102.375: 1.26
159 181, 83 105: 1.12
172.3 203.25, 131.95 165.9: 1.15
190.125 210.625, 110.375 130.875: 1.46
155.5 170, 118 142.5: 1.20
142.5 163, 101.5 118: 1.20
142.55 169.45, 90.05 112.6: 1.13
